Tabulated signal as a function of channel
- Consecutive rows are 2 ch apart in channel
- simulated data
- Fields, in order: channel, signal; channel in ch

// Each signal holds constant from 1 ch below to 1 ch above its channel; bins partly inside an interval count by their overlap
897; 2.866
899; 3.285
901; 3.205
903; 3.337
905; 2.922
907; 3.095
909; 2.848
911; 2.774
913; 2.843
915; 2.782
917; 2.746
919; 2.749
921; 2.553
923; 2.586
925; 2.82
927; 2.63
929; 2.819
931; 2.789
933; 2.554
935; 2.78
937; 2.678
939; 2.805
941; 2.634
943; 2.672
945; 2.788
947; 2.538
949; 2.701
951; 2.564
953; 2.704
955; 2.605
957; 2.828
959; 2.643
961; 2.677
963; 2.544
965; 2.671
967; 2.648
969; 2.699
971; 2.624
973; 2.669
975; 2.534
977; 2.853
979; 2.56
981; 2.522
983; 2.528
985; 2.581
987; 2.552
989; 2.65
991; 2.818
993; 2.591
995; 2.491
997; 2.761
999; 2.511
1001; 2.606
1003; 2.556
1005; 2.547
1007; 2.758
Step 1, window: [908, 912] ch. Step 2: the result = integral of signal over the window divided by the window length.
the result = 2.81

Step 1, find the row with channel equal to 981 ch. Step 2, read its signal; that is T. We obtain 2.522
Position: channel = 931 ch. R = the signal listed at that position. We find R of 2.789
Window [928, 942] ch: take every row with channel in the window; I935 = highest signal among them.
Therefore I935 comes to 2.819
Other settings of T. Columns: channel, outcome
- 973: 2.669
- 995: 2.491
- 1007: 2.758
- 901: 3.205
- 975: 2.534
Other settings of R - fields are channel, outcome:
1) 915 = 2.782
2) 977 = 2.853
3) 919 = 2.749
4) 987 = 2.552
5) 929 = 2.819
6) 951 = 2.564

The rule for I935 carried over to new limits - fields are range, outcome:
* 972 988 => 2.853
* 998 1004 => 2.606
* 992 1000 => 2.761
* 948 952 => 2.701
